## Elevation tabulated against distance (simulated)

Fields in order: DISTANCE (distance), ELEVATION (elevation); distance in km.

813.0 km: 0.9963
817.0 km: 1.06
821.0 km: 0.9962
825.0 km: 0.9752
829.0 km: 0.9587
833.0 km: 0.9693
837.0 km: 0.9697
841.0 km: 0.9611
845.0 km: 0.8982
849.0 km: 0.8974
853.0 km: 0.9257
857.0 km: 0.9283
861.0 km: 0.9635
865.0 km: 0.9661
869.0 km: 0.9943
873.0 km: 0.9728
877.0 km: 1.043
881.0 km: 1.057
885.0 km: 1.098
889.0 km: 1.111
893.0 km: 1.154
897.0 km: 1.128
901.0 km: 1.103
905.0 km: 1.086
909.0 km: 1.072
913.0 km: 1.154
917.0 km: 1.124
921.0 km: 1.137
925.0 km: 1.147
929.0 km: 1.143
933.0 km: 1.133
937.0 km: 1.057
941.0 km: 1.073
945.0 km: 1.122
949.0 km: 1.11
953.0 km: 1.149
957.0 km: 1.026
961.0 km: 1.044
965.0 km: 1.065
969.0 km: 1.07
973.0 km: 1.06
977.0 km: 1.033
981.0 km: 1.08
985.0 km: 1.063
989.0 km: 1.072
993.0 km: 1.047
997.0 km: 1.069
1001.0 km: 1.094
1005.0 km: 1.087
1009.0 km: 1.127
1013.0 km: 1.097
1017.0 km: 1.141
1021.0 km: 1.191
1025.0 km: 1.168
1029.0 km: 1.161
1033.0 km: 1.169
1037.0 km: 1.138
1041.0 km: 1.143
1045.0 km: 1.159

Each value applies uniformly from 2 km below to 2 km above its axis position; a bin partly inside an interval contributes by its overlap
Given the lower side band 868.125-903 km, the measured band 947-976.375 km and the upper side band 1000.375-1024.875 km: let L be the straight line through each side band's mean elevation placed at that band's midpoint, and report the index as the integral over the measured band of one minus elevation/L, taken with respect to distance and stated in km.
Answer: 0.9 km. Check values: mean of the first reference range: 1.08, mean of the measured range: 1.07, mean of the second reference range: 1.13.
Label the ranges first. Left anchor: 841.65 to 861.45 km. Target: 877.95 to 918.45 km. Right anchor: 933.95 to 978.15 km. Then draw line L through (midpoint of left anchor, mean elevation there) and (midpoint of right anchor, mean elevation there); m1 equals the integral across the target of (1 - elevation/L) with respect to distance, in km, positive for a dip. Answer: -4.8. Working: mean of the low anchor 0.922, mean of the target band 1.11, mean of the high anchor 1.08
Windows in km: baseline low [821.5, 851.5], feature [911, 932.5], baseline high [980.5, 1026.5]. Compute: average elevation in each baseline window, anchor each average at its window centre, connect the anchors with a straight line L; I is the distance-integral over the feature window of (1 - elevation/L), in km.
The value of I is -2.4 km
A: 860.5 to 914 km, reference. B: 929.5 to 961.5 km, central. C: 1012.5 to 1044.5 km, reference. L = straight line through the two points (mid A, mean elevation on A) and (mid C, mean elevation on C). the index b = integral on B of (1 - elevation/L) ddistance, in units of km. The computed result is 0.2 km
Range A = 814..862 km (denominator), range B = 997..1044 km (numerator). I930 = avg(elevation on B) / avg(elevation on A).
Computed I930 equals 1.18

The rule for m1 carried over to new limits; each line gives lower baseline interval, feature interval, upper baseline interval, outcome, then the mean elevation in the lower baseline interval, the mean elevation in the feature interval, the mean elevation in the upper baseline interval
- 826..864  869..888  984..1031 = -1.23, 0.943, 1.04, 1.11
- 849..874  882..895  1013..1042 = -1.72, 0.953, 1.12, 1.15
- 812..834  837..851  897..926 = 1.32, 0.994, 0.926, 1.12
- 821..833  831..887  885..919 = 3.20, 0.972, 0.975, 1.12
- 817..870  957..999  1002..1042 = 1.42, 0.957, 1.06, 1.14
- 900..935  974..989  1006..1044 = 1.01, 1.12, 1.06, 1.15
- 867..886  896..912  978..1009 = -0.90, 1.03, 1.1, 1.08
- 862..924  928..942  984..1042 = -0.10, 1.08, 1.1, 1.12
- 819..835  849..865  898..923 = 1.36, 0.975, 0.937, 1.11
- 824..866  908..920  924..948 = -0.57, 0.946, 1.12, 1.11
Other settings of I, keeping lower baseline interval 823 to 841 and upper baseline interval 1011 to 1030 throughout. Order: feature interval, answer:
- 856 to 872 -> 0.53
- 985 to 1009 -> 1.08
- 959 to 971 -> 0.41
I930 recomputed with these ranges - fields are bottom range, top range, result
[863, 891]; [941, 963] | 1.05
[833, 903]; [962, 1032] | 1.09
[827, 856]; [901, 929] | 1.19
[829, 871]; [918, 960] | 1.17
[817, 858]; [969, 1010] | 1.12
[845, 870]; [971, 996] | 1.13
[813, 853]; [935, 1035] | 1.14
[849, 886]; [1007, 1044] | 1.16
